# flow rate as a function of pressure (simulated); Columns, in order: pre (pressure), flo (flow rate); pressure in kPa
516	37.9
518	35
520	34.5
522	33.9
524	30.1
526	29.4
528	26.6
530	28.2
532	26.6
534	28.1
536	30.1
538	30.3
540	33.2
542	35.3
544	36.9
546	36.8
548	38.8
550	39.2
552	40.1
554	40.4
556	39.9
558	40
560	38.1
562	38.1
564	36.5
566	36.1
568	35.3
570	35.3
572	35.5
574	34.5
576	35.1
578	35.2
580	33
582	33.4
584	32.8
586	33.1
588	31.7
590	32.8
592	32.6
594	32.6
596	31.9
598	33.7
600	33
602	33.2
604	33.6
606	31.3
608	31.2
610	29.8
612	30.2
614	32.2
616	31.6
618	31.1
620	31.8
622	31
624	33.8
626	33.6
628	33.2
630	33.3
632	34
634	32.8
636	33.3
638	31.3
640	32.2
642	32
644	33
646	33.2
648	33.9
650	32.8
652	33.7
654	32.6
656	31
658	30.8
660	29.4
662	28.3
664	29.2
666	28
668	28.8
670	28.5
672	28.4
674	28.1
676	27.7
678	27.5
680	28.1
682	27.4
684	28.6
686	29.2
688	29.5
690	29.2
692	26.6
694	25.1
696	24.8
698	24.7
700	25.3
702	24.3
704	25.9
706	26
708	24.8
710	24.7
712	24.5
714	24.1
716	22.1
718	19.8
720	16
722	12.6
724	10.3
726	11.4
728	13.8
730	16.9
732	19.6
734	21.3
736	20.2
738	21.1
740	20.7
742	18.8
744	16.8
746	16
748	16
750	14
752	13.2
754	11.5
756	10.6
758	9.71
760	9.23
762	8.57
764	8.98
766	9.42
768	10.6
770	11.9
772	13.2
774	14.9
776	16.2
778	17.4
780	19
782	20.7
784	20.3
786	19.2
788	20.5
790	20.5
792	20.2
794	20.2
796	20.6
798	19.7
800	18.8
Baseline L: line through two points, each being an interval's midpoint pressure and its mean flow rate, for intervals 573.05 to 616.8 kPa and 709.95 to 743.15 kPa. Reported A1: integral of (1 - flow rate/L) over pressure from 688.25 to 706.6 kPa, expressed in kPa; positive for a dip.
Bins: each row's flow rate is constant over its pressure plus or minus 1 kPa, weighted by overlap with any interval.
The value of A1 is -3.6 kPa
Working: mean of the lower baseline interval 32.7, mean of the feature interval 25.9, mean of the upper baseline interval 18.5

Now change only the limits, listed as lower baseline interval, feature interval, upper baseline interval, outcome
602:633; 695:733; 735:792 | 1.2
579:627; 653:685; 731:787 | -4.8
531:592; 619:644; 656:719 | -1.8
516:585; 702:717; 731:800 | -2.5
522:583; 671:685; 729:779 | -3.7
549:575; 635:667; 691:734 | -4.2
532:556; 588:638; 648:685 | -0.6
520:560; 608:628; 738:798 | -2.9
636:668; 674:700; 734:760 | -1.7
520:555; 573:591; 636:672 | -0.6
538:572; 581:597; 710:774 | 0.3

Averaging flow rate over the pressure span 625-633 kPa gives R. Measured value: 33.5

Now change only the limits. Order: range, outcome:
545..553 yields 38.7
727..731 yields 15.3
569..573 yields 35.4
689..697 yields 26.4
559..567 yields 37.2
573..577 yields 34.8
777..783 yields 19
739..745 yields 18.8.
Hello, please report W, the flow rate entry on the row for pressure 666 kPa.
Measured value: 28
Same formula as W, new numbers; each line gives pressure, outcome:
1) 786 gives 19.2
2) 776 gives 16.2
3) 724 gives 10.3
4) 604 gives 33.6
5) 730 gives 16.9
